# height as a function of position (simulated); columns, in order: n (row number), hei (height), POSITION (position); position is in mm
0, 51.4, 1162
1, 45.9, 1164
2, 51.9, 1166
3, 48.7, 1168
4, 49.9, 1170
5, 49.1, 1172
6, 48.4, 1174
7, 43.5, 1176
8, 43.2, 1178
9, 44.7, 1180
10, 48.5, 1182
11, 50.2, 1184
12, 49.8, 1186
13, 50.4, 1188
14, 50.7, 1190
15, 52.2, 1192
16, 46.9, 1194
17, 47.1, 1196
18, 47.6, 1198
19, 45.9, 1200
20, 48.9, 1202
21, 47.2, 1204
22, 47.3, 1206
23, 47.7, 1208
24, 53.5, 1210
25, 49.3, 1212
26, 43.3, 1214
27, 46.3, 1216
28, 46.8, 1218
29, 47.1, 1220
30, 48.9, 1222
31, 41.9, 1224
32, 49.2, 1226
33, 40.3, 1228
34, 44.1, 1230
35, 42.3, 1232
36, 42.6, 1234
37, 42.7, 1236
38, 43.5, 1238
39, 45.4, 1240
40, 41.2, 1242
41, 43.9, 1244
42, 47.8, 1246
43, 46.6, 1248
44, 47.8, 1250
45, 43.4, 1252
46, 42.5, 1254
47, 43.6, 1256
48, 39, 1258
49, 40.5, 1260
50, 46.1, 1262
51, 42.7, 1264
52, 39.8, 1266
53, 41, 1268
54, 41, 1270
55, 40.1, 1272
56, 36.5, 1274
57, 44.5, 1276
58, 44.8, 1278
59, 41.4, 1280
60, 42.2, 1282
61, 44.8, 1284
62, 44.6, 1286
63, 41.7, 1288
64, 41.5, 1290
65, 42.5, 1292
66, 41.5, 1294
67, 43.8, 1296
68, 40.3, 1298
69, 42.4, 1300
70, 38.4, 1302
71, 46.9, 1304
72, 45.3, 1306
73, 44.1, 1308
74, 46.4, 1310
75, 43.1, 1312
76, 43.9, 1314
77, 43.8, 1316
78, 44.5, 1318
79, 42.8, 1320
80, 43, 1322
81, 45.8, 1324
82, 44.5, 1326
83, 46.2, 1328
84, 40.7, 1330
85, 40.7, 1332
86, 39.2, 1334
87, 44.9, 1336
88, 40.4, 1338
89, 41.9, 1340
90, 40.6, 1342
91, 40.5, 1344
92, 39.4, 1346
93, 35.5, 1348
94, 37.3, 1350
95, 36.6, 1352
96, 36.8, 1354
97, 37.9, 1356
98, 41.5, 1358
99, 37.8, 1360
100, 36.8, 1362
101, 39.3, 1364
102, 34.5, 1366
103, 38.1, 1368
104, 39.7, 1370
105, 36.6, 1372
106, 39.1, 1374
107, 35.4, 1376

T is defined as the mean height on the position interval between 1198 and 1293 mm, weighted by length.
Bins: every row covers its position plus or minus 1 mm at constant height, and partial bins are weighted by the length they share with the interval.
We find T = 44.2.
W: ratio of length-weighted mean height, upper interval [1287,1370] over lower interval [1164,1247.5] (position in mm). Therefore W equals 0.88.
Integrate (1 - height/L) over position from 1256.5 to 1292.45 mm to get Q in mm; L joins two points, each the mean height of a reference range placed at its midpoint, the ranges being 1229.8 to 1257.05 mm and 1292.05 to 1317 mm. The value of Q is 1.43 mm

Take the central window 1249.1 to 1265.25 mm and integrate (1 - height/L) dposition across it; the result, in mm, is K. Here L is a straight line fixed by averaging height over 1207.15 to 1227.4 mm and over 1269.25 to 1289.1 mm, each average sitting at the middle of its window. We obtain 0.3 mm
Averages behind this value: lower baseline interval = 47.3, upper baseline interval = 42.2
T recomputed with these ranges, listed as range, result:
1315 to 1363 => 40.8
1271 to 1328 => 43.1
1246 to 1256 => 45.2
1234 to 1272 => 43.2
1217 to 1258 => 44.4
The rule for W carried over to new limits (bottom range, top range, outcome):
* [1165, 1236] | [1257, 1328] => 0.91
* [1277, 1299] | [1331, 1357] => 0.92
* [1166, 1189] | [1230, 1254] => 0.92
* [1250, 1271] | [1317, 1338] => 1.02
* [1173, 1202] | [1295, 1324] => 0.91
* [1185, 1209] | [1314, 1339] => 0.89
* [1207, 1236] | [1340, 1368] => 0.83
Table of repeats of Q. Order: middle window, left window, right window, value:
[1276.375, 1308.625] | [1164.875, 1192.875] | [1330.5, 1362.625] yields -0.5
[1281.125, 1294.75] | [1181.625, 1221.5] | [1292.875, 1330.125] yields 0.6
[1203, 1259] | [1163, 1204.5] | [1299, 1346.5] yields 1.4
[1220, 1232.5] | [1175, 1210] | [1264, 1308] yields 0.3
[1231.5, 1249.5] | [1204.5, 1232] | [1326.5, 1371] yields 0.4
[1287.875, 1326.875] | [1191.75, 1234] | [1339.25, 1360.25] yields -2.1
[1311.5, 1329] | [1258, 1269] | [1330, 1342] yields -1.2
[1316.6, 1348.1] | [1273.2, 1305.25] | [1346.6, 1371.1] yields -2.1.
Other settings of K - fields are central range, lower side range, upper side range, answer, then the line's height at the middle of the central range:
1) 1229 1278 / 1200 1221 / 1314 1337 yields 3.34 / 46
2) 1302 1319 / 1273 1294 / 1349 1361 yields -1.52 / 40.7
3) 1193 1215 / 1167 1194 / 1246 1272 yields -0.46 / 46.7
